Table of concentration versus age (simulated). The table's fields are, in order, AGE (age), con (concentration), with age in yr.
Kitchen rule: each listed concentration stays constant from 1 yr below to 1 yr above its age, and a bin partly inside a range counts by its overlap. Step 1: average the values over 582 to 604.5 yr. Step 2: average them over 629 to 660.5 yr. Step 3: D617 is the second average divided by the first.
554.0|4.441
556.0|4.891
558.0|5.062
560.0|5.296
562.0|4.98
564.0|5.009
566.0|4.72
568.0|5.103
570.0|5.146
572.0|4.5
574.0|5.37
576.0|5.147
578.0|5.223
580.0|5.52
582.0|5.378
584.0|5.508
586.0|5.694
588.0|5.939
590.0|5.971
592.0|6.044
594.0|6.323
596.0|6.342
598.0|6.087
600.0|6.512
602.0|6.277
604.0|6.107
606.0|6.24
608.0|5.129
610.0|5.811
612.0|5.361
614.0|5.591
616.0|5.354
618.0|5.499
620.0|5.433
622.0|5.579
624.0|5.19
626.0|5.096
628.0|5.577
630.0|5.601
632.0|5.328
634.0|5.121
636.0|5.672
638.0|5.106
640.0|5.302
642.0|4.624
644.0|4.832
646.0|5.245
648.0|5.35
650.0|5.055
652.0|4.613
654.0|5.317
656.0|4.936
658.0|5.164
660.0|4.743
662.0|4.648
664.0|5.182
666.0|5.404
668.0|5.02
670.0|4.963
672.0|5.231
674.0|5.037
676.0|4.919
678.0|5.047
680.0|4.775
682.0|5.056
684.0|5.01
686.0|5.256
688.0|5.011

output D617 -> 0.8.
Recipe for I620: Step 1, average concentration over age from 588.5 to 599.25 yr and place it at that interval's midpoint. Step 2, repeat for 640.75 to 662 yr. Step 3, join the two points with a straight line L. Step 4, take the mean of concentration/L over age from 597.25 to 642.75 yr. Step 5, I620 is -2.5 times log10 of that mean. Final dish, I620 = 0.01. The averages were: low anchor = 6.15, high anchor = 4.98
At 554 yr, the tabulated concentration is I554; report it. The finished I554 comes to 4.441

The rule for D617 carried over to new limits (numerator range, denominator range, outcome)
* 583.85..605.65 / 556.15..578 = 1.21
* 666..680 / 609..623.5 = 0.92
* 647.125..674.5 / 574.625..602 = 0.87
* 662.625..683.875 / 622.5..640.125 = 0.95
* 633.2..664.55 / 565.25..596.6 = 0.92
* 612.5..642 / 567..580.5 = 1.05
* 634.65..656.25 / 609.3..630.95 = 0.93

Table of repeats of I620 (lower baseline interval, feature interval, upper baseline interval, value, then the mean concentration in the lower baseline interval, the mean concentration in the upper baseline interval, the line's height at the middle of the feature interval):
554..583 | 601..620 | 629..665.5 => -0.12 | 5.07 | 5.11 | 5.09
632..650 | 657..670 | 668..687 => 0.01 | 5.16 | 5.03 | 5.08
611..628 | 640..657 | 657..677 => 0.03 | 5.4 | 5.03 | 5.17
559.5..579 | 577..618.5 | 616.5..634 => -0.12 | 5.04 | 5.39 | 5.22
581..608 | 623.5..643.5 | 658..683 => 0.05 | 6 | 5.01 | 5.49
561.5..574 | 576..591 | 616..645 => -0.11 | 4.94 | 5.29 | 5.03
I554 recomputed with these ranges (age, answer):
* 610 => 5.811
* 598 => 6.087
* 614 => 5.591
